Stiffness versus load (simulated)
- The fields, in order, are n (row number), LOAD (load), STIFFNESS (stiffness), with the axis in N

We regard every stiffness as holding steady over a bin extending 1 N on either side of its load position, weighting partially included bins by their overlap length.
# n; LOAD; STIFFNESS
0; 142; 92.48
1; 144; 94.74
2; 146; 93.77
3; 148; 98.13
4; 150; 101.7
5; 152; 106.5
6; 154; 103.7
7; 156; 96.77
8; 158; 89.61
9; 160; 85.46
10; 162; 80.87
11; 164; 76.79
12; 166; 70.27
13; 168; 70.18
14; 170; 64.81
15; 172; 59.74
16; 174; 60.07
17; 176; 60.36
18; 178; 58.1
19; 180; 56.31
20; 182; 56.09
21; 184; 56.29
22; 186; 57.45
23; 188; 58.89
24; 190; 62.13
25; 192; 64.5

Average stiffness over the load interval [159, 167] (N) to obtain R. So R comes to 78.3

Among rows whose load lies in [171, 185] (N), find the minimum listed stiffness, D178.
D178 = 56.09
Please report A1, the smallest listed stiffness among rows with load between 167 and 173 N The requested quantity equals 59.74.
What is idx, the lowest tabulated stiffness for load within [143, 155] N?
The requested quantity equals 93.77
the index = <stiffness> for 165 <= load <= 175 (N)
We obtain 65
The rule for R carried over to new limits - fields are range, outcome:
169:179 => 60.6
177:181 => 57.2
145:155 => 101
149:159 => 99.7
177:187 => 56.8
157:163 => 85.3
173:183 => 58.2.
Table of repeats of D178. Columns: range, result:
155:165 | 76.79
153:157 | 96.77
